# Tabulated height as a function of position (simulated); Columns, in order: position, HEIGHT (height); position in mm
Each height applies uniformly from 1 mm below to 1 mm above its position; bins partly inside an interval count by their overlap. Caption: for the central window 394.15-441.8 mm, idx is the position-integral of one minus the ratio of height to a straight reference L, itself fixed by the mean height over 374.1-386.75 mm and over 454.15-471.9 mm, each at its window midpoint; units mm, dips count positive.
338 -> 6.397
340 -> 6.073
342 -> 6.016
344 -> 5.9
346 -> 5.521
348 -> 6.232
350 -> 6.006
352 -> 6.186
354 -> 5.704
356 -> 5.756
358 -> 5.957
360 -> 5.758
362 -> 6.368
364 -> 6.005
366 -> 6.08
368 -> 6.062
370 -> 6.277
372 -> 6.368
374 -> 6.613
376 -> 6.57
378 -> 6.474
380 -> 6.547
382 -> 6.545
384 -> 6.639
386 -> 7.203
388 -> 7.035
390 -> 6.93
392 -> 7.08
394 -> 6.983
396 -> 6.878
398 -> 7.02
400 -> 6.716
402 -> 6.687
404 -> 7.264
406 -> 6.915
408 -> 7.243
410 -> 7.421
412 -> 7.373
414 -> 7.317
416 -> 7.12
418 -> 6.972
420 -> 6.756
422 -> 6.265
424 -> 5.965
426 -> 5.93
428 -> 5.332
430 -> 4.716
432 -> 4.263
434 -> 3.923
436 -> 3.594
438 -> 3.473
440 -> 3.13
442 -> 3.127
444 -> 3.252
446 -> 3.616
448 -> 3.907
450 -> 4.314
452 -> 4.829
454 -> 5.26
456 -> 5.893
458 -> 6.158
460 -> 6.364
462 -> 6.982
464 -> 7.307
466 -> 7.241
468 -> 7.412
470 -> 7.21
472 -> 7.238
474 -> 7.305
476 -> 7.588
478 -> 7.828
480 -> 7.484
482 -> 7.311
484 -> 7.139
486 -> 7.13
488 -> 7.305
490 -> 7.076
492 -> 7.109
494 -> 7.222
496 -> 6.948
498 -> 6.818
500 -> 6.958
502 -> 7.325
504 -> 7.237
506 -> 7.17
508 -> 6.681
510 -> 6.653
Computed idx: 5.1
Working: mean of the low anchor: 6.65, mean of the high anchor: 6.77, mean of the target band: 5.98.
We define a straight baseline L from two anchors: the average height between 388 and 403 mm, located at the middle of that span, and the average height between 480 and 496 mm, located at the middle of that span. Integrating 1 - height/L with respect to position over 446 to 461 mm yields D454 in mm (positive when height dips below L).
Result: 4.1 mm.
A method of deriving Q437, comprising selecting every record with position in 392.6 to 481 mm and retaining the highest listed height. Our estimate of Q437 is 7.828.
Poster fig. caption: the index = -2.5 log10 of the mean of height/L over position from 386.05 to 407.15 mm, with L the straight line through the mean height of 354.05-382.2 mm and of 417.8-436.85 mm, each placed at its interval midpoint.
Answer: -0.20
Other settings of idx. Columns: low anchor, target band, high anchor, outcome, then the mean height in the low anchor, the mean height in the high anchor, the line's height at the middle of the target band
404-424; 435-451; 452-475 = 7.7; 7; 6.68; 6.81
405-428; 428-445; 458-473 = 7.7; 6.78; 7.04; 6.89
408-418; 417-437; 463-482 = 5.3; 7.27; 7.4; 7.3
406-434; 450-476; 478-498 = 1.3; 6.29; 7.2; 6.87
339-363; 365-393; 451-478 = -2.1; 5.96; 6.72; 6.14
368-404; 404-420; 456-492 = -0.7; 6.73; 7.14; 6.86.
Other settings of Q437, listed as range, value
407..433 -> 7.421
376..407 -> 7.264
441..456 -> 5.893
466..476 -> 7.588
